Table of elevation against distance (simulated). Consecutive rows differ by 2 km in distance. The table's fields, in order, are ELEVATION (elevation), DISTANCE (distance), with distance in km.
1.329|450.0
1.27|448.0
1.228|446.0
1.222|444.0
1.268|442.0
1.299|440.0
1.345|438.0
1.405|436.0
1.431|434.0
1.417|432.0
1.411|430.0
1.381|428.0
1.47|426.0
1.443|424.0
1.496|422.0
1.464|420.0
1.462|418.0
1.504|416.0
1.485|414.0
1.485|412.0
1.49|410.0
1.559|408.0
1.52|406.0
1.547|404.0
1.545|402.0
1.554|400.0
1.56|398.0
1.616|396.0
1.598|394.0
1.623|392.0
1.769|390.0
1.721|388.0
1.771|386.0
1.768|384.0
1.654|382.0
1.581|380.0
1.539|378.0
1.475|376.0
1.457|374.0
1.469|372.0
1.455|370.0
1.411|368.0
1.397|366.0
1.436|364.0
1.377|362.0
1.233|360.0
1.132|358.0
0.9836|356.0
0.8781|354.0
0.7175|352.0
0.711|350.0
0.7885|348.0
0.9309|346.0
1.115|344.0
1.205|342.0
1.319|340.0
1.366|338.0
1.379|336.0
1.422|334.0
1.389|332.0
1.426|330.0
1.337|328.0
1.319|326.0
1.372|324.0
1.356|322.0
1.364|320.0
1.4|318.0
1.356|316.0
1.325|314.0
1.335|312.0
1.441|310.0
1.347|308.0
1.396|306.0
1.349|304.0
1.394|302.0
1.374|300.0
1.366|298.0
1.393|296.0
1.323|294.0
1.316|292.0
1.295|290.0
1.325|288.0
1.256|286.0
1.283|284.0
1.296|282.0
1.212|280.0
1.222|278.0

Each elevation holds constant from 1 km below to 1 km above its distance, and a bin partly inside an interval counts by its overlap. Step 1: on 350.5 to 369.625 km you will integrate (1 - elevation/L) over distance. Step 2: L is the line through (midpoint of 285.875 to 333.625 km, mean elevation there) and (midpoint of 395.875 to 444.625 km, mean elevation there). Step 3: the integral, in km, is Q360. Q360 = 3.2 km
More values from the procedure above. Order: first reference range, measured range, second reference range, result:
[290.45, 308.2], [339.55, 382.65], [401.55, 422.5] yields 6.2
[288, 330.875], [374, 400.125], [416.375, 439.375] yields -4.2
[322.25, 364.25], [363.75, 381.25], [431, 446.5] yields -3.5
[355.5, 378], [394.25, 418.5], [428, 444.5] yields -3.1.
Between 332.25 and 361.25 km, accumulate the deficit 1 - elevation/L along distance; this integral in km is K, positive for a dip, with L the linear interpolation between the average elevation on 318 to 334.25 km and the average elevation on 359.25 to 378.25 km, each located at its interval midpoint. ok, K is 6.3 km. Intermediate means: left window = 1.37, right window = 1.42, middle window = 1.09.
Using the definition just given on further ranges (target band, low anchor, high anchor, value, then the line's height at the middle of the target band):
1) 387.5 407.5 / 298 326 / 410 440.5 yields -2.55 km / 1.42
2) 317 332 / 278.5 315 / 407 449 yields -0.23 km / 1.35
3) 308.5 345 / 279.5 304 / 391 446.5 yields 0.39 km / 1.36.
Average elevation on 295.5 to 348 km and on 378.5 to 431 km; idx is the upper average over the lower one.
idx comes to 1.17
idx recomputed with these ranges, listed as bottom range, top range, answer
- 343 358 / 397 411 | 1.73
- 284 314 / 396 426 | 1.12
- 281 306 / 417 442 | 1.06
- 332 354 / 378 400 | 1.51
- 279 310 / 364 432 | 1.15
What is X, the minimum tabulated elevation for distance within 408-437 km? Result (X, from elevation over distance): 1.381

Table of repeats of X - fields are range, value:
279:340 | 1.212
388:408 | 1.52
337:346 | 0.9309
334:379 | 0.711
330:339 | 1.366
